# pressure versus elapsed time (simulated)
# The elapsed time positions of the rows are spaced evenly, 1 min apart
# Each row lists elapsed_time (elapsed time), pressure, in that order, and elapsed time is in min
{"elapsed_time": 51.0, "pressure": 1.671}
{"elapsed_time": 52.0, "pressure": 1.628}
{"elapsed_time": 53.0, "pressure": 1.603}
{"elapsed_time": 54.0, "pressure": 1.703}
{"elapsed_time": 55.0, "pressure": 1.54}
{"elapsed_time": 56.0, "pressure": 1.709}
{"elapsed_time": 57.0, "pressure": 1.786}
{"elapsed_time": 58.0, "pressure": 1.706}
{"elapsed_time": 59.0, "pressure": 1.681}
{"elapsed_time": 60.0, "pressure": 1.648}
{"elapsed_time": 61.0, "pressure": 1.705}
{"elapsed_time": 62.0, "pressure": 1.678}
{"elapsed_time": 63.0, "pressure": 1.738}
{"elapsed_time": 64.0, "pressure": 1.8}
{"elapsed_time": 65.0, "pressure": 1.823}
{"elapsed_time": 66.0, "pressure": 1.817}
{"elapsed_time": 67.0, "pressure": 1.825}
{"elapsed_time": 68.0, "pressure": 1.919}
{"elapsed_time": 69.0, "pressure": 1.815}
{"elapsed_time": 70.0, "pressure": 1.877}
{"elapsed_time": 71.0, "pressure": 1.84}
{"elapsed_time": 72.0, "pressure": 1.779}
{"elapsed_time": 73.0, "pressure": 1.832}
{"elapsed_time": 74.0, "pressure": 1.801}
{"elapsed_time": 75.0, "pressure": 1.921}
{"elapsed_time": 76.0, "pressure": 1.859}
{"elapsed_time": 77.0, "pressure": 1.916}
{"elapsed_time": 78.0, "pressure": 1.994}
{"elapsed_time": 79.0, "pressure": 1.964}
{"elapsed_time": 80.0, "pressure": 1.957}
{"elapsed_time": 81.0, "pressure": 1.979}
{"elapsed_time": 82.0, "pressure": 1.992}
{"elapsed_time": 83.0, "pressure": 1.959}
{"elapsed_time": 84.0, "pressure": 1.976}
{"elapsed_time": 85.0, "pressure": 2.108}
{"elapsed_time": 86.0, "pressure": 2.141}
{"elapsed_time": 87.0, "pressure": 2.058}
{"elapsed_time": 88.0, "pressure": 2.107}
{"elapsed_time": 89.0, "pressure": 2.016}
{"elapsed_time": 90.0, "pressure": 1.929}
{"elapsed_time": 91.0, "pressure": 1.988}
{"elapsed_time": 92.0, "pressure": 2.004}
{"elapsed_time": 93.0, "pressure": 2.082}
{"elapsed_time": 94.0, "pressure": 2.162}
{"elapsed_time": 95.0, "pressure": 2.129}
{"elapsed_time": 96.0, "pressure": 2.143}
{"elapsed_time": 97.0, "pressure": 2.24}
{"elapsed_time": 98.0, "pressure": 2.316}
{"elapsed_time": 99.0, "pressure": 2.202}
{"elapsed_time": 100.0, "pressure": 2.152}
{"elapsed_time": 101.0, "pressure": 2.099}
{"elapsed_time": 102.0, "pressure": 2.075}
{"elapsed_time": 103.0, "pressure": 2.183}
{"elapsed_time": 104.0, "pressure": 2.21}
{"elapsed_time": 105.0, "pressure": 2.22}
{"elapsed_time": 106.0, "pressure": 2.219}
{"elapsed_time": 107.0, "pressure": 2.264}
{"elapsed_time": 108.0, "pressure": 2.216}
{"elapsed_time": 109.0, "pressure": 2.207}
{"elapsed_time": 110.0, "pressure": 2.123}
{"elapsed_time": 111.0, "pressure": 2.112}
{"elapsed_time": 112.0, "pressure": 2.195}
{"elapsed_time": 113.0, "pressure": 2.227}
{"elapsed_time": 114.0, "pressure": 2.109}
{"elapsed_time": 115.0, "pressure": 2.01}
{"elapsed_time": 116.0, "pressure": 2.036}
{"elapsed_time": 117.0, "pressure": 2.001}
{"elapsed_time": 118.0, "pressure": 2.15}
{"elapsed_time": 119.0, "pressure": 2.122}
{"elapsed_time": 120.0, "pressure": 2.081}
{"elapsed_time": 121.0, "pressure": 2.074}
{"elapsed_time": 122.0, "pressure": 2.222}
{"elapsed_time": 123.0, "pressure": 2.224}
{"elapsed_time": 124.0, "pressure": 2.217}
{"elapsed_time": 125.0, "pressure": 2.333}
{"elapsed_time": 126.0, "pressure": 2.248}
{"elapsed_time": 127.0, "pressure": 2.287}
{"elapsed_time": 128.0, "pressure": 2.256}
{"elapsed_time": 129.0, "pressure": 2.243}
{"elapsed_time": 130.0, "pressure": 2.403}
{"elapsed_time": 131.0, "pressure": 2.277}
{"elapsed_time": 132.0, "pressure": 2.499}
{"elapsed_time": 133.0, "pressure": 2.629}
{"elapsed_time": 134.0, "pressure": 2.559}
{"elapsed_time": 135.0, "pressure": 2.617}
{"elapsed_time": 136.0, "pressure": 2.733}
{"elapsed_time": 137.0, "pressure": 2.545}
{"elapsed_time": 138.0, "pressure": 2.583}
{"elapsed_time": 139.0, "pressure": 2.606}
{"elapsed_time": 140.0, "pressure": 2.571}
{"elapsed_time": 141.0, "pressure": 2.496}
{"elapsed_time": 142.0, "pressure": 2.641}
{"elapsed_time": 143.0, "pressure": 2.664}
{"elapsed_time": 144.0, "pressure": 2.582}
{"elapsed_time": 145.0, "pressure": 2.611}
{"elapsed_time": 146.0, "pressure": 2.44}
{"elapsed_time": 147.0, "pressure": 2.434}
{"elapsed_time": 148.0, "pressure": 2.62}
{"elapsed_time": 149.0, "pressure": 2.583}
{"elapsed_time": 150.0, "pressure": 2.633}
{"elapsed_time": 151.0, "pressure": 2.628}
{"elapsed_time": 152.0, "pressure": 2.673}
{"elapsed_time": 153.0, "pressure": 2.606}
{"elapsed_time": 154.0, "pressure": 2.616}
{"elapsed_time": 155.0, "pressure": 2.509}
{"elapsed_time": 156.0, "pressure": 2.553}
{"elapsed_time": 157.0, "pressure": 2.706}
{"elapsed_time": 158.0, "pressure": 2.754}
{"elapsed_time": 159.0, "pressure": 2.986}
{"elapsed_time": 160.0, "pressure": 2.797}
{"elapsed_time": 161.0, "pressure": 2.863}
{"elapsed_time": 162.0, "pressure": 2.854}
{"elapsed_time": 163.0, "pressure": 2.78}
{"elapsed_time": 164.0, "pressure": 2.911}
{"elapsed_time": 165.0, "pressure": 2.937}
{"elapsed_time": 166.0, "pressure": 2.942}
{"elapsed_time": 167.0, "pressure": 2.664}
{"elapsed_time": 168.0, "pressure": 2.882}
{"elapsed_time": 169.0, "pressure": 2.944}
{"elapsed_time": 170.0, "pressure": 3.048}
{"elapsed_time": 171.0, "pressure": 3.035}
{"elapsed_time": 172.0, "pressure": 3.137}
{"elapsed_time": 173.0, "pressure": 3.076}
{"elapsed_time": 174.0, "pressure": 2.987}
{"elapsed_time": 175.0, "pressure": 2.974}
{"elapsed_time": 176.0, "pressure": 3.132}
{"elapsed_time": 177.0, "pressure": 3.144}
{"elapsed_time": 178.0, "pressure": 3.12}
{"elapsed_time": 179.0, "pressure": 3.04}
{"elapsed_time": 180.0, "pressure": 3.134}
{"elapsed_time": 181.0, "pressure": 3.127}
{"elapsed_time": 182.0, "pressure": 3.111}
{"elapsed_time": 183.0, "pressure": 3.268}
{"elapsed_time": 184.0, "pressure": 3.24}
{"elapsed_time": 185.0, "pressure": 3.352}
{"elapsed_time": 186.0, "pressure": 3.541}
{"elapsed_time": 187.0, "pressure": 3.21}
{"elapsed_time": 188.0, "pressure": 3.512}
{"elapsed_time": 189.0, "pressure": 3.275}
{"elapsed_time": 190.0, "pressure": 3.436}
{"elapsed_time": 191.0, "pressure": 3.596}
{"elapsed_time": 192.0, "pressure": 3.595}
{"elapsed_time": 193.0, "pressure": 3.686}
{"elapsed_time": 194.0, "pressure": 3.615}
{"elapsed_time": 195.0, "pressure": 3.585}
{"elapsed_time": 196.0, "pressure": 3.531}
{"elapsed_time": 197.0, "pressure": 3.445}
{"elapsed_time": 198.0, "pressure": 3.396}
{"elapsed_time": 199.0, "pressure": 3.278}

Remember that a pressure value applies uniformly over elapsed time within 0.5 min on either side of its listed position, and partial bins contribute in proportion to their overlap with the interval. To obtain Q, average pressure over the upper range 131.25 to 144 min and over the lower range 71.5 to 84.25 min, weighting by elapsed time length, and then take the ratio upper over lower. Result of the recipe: 1.35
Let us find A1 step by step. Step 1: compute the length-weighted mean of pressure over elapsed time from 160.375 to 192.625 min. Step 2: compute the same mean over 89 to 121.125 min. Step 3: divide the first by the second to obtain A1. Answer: 1.5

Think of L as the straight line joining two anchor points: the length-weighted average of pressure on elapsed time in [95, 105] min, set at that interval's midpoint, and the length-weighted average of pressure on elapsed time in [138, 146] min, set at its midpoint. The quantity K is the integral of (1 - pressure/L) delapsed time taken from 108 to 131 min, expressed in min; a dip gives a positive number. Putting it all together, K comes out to 1.8 min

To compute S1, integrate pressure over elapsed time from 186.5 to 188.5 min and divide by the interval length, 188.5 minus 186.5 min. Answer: 3.36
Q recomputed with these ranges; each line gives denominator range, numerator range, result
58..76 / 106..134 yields 1.24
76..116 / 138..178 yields 1.32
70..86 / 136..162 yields 1.36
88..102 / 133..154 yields 1.23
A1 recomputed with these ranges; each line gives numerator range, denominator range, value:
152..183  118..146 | 1.21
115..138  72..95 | 1.16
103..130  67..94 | 1.12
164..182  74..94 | 1.51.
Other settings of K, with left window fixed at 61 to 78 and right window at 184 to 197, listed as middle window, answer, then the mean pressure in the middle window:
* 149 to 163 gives 1.4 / 2.7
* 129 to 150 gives 1.8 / 2.55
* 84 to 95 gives 0.2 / 2.06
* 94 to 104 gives 0.3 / 2.17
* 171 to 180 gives 0.6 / 3.08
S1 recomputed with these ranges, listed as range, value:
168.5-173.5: 3.05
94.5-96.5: 2.14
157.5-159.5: 2.87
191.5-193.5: 3.64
